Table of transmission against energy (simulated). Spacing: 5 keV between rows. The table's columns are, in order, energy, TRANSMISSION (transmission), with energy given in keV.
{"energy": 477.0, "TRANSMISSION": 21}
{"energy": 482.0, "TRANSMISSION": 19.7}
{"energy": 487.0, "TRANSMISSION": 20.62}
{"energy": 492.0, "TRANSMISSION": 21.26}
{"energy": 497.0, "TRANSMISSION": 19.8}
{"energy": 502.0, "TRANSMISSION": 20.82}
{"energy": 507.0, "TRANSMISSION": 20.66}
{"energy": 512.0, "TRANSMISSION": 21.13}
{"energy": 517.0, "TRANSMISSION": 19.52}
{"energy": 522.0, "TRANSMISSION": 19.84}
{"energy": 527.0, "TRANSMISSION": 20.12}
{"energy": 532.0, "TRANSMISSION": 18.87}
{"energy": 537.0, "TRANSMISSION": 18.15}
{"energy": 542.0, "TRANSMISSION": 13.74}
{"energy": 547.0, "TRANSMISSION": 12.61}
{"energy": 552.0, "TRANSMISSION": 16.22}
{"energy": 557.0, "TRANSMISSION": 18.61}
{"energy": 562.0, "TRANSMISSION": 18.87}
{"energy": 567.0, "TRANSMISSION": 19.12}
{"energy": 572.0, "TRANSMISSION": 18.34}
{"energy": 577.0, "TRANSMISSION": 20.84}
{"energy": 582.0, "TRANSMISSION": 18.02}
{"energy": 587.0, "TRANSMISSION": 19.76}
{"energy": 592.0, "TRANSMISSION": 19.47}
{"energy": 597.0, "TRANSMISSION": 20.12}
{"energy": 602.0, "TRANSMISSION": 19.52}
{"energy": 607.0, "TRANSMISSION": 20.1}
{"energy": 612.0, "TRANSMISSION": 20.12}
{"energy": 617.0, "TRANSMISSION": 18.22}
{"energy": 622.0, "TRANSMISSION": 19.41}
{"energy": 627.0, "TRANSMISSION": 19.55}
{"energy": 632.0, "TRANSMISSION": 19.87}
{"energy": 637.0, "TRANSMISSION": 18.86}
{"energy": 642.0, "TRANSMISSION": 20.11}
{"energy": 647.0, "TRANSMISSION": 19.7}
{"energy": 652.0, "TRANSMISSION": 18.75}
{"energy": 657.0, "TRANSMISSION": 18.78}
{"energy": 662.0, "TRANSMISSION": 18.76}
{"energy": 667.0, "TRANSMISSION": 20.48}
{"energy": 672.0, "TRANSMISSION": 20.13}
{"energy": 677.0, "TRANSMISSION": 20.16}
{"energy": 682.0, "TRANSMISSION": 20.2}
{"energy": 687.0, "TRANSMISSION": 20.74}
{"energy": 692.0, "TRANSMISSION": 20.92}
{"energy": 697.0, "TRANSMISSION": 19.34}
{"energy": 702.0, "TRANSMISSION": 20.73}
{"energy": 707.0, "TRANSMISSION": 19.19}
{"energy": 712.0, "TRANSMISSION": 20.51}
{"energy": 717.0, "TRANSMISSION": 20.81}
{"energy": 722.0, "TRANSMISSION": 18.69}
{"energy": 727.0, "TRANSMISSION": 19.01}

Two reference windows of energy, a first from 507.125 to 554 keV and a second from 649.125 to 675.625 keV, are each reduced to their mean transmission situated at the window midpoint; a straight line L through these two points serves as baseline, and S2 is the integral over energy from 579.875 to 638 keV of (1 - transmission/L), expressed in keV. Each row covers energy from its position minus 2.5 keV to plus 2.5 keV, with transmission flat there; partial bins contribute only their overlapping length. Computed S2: -1.90 keV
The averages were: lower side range 18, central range 19.4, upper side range 19.4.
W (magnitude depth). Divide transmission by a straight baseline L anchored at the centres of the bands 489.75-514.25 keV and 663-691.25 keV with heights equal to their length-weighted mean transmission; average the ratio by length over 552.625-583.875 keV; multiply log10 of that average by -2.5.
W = 0.096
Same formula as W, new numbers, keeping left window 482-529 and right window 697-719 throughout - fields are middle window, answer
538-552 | 0.39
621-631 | 0.04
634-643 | 0.05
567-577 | 0.06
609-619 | 0.06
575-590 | 0.04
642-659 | 0.06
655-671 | 0.04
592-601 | 0.02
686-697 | -0.02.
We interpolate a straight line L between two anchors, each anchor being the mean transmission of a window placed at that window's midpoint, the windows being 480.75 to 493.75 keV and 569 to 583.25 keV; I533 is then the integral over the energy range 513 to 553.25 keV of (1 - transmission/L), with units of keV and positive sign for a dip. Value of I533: 4.7 keV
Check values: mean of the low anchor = 20.6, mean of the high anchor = 19.2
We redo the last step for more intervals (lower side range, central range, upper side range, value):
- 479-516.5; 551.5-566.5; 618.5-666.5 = 1.3 keV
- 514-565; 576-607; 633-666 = -2.0 keV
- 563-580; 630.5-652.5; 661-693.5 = 0.5 keV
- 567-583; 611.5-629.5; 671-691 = 0.4 keV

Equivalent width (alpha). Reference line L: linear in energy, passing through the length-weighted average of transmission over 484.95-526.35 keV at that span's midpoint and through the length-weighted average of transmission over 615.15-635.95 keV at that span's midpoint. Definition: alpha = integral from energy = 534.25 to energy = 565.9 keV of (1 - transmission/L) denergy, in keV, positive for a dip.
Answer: 5.5 keV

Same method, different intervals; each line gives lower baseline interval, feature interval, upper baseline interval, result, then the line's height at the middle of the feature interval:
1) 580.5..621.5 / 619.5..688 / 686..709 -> 0.7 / 19.8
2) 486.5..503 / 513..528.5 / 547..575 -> -0.3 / 19.5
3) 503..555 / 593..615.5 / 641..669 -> -1.2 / 18.9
